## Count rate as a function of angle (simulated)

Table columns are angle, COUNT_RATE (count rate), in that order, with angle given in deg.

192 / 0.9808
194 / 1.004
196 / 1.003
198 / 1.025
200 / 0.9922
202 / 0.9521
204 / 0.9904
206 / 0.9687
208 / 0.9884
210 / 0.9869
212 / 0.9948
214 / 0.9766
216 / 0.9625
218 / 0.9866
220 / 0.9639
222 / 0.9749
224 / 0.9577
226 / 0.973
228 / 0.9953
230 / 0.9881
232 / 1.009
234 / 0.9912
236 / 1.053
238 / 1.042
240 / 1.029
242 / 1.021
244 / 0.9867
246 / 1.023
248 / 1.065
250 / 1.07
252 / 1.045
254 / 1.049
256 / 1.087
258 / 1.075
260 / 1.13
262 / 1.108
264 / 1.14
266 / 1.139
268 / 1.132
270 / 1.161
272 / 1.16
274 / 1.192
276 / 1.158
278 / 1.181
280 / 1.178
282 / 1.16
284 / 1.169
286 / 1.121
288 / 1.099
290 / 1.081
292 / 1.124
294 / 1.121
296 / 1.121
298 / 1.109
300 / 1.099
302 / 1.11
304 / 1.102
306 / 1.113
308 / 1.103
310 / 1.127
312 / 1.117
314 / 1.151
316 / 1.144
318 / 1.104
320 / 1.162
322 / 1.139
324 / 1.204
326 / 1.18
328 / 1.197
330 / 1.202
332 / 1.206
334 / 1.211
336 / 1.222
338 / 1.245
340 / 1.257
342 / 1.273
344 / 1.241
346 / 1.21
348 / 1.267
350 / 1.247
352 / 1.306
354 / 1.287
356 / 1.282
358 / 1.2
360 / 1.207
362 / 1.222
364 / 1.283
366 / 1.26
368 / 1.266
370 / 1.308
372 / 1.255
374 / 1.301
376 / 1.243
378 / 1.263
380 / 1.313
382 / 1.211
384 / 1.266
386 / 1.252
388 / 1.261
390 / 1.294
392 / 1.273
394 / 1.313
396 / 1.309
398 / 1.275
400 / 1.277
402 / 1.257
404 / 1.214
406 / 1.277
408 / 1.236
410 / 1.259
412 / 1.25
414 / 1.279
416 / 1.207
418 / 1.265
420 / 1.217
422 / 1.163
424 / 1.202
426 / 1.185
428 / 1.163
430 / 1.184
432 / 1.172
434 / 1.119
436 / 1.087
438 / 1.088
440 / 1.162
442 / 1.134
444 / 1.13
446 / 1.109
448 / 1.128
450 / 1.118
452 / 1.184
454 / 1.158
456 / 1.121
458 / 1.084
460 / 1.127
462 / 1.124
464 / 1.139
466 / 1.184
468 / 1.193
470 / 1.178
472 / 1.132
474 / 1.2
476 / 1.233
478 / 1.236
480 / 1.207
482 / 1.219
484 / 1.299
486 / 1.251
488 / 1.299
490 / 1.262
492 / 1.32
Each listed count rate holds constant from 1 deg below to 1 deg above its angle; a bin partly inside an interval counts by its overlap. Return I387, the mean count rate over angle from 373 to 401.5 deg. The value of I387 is 1.27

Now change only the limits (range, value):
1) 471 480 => 1.2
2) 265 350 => 1.16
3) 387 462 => 1.2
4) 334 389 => 1.26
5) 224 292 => 1.08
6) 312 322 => 1.14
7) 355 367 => 1.24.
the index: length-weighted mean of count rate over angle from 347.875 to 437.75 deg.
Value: 1.24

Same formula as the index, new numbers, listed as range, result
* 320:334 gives 1.19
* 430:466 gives 1.13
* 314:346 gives 1.2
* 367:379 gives 1.27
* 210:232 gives 0.979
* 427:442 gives 1.14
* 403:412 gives 1.25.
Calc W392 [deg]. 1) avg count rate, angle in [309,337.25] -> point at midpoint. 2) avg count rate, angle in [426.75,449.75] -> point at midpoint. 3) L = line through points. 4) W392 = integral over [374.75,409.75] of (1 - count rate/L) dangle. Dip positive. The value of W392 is -3.61 deg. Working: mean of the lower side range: 1.17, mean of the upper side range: 1.13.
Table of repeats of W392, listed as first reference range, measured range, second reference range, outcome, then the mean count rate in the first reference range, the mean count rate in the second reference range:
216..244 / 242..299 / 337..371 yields -1.6 deg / 0.997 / 1.26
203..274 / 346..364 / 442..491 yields -2.3 deg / 1.04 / 1.18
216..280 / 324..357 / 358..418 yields -1.2 deg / 1.06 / 1.26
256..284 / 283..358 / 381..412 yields 1.2 deg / 1.15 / 1.26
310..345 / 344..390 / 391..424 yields -1.5 deg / 1.19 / 1.25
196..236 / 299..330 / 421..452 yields -2.4 deg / 0.985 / 1.14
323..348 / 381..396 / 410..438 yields -0.8 deg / 1.22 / 1.19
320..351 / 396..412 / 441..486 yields -0.9 deg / 1.22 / 1.17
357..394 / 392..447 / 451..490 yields 1.0 deg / 1.26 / 1.19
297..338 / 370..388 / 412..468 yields -1.7 deg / 1.15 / 1.16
